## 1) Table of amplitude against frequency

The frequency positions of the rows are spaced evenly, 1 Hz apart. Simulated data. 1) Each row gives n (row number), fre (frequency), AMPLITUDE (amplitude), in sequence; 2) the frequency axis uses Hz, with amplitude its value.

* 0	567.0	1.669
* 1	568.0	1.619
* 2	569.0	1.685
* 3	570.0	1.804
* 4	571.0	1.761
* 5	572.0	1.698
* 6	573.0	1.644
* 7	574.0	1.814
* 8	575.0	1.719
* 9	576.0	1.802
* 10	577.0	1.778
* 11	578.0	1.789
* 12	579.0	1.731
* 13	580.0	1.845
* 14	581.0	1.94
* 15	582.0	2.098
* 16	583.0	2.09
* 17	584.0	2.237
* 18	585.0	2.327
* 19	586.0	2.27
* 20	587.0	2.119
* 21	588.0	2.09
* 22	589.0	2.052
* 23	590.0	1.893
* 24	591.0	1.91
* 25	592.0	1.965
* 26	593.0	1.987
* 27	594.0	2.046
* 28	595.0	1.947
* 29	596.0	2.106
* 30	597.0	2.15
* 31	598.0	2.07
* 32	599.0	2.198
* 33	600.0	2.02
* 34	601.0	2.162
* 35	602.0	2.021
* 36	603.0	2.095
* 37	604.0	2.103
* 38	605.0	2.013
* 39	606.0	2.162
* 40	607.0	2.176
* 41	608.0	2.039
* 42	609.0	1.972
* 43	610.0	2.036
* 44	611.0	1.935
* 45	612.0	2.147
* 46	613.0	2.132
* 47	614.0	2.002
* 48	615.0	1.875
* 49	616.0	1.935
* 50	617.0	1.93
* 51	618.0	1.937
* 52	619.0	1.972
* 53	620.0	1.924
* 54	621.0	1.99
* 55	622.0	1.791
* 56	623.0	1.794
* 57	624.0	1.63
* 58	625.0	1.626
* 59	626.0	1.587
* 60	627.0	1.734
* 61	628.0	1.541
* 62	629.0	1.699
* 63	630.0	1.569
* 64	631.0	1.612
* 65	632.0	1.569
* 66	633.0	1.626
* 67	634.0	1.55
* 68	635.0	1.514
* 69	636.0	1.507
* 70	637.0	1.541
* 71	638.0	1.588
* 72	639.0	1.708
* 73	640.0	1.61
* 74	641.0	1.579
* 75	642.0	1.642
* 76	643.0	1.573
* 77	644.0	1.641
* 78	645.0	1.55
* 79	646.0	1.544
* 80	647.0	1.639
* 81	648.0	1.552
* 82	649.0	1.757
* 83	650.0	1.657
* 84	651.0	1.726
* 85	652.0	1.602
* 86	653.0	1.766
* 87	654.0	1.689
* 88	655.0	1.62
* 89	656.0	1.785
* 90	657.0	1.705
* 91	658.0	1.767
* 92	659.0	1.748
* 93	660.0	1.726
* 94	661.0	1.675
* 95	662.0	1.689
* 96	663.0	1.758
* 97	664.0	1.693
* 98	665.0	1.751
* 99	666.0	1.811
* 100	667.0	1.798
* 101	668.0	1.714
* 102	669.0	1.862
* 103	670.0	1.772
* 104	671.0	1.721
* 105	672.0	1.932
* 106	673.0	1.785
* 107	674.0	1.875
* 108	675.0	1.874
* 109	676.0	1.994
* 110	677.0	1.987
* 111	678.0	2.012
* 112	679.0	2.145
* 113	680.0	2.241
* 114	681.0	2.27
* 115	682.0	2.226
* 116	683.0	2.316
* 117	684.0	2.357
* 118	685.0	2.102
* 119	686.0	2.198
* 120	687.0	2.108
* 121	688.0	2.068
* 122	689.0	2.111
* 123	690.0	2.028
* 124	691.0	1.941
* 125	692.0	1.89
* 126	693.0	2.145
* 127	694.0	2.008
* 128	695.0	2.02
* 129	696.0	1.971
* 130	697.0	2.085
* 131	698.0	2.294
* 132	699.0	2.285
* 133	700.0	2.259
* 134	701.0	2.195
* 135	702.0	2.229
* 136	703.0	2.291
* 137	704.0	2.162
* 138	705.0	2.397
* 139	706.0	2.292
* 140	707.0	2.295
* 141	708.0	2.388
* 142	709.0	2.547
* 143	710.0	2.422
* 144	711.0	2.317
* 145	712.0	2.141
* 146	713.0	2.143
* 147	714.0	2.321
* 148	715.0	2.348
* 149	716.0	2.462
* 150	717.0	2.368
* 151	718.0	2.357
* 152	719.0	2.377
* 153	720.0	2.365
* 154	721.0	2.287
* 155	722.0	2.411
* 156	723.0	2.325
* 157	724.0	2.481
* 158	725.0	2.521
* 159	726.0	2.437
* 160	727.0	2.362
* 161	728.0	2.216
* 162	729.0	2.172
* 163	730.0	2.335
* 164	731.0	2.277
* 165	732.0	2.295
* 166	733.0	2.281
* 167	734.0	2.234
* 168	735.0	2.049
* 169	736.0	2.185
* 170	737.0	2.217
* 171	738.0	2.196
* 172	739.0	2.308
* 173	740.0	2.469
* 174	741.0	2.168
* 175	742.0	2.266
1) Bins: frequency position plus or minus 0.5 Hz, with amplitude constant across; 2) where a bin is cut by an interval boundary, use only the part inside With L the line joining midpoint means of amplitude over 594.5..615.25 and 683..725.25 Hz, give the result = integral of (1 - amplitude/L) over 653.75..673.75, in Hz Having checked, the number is 3.9 Hz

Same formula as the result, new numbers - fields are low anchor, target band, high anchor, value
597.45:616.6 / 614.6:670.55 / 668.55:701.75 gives 9.8 Hz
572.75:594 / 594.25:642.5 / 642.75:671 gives -0.4 Hz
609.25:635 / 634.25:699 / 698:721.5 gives 7.0 Hz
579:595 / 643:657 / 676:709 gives 3.1 Hz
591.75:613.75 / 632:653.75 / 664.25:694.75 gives 4.5 Hz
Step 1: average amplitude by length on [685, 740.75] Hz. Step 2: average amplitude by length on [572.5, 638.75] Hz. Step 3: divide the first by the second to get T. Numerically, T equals 1.2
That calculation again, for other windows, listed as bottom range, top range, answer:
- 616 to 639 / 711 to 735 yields 1.37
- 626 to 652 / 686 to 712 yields 1.36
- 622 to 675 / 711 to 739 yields 1.37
